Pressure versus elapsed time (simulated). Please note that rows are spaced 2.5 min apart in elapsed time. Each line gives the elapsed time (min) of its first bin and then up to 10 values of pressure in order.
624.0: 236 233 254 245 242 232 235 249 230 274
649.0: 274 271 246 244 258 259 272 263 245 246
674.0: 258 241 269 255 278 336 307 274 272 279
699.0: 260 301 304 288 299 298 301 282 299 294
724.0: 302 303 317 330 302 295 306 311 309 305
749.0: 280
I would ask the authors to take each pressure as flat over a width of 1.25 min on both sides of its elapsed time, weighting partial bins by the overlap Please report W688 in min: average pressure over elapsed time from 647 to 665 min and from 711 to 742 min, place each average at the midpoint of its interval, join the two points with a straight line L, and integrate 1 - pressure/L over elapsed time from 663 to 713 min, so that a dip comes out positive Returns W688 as 0.5 min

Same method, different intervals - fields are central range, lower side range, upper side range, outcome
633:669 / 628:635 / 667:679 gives -0.7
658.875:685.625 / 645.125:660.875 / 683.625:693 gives 2.1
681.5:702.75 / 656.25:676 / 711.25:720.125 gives -0.8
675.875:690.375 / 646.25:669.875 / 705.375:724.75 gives -0.4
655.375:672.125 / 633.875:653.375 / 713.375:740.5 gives 0.5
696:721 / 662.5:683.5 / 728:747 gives -0.5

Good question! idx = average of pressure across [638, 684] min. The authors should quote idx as 256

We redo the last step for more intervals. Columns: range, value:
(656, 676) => 256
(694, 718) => 289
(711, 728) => 297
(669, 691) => 272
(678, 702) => 283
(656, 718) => 276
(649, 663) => 258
